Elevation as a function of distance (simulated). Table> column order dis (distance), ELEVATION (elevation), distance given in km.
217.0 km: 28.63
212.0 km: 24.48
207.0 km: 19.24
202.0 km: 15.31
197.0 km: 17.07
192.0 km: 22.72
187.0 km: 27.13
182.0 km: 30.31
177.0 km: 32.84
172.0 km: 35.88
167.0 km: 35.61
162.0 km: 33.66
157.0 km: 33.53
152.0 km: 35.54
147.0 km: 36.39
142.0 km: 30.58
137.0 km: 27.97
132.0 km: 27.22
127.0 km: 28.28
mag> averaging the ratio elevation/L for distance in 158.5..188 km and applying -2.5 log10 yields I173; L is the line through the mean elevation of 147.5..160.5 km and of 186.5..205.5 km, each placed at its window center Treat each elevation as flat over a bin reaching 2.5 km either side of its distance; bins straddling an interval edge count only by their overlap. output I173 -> -0.18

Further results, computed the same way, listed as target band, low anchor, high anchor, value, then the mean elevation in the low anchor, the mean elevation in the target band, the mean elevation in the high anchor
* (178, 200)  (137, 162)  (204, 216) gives 0.075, 33.4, 24.7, 22.4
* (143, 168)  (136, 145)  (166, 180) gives -0.086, 29.9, 34.6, 34.5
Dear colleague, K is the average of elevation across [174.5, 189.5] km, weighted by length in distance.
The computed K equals 30.1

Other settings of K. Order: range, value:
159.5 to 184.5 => 33.7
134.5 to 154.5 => 32.6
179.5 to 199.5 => 24.3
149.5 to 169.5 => 34.6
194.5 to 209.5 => 17.2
